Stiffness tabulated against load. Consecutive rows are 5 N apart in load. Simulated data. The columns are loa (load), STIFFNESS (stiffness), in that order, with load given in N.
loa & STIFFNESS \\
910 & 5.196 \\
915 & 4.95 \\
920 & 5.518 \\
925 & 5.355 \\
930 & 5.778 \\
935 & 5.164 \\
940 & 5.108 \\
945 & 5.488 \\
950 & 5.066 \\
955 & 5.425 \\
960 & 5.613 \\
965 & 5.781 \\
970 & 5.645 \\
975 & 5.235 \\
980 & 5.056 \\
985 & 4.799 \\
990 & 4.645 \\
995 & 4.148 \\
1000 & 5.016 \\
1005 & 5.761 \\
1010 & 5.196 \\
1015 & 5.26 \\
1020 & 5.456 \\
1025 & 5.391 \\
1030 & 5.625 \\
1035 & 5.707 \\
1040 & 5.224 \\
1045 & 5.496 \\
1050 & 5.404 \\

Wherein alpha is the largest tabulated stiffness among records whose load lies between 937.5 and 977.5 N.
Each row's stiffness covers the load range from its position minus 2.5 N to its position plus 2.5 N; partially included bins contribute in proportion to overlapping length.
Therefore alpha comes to 5.781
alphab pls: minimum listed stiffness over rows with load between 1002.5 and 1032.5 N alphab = 5.196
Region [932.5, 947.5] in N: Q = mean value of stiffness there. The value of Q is 5.25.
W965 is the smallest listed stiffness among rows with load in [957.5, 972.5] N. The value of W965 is 5.613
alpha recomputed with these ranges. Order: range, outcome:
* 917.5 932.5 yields 5.778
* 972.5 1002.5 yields 5.235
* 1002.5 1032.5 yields 5.761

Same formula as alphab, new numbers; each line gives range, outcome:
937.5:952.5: 5.066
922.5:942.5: 5.108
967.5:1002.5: 4.148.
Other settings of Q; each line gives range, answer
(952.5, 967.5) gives 5.61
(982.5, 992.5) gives 4.72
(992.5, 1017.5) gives 5.08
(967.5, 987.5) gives 5.18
